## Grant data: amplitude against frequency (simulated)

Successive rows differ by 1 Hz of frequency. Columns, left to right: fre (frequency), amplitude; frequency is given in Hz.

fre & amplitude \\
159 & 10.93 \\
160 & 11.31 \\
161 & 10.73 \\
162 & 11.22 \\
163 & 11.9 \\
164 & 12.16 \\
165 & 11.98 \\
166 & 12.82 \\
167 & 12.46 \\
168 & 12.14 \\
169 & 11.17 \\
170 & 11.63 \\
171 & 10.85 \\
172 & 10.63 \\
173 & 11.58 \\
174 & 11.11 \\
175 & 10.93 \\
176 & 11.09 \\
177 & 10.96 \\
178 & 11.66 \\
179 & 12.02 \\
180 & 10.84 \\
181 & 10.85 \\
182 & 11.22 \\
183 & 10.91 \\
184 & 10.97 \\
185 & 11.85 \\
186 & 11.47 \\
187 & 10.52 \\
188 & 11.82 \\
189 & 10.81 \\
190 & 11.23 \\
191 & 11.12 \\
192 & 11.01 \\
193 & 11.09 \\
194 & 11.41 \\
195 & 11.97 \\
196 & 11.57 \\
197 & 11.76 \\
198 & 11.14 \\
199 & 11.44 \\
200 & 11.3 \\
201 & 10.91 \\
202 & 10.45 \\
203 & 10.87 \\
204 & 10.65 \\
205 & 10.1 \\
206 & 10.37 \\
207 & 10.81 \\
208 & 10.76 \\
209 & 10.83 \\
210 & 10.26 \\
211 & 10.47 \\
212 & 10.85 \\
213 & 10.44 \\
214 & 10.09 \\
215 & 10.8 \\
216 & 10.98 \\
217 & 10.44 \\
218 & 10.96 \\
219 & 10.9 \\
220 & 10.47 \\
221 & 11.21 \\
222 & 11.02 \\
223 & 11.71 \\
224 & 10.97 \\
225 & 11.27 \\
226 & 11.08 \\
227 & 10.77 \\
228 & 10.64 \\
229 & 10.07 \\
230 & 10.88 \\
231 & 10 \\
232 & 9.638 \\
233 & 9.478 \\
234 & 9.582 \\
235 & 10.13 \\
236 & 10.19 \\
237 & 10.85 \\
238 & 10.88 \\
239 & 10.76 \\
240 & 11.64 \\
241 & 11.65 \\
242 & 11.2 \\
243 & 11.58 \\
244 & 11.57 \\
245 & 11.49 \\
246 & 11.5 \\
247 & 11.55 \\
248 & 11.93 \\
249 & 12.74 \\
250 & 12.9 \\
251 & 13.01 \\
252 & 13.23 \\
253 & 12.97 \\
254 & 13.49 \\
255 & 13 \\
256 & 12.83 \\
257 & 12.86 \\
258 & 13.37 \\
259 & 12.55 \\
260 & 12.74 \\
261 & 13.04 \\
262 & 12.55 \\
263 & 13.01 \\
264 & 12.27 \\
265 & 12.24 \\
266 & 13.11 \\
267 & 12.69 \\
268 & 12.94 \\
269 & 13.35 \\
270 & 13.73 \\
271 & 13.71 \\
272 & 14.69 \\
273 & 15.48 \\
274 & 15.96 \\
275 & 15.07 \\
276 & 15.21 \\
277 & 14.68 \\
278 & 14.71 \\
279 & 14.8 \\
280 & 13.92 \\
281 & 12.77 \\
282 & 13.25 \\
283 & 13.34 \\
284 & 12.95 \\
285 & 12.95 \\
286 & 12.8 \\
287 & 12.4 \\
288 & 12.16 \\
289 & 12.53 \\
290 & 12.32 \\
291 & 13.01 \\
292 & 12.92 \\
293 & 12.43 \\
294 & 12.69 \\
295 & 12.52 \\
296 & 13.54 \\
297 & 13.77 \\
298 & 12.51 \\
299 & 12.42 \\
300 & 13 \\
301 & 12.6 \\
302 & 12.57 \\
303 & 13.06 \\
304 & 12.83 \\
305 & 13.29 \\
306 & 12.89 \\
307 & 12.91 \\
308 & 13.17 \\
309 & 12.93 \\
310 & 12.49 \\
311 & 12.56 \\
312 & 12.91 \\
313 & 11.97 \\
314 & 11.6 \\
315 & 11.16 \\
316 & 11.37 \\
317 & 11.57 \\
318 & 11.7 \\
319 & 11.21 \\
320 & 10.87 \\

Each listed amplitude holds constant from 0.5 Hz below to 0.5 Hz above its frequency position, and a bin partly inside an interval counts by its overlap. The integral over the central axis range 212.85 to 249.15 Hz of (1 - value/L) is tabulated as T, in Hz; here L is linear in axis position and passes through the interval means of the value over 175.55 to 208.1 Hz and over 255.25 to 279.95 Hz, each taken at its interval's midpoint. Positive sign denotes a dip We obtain 4.5 Hz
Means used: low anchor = 11.1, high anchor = 13.6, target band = 10.9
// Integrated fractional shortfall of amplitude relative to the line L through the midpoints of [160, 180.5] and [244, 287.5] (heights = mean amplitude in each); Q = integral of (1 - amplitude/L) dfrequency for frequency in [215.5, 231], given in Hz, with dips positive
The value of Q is 2.0 Hz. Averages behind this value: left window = 11.5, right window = 13.2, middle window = 10.9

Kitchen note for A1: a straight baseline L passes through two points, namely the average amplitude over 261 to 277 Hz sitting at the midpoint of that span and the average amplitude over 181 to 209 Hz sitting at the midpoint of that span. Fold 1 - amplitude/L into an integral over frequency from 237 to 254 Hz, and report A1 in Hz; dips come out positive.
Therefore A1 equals 1.29 Hz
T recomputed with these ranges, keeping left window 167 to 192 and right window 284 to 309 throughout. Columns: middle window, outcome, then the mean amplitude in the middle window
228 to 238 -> 1.51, 10.2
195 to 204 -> 0.25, 11.2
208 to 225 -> 1.38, 10.8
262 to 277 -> -1.63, 13.8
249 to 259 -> -0.65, 13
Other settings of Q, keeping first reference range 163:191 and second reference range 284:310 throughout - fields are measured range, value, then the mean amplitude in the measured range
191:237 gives 4.2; 10.8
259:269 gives -0.3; 12.8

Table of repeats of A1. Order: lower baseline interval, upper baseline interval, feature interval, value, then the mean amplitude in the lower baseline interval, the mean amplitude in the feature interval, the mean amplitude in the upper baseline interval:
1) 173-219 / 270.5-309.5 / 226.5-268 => 1.76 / 11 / 11.8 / 13.4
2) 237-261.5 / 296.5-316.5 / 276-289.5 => -1.03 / 12.2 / 13.4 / 12.6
